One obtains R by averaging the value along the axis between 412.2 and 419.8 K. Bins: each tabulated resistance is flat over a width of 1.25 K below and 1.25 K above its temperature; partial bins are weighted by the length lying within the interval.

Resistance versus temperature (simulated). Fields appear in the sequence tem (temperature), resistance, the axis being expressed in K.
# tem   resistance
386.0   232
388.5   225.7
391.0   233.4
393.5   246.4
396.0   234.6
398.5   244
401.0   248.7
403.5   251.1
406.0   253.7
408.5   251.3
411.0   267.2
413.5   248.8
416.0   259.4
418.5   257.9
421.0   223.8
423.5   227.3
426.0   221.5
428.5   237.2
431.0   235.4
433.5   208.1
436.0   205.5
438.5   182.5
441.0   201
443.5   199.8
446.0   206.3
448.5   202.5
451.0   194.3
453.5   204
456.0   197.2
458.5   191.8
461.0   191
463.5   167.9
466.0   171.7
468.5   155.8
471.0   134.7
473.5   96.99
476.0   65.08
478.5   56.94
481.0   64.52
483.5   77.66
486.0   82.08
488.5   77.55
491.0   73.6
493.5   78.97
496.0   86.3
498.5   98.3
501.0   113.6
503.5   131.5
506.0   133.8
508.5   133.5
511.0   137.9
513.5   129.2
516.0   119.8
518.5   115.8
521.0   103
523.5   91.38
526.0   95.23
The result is 255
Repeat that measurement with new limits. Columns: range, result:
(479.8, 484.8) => 71.3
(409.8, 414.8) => 258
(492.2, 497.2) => 82.5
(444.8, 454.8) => 202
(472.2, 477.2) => 81.7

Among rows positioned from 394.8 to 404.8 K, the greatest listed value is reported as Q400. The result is 251.1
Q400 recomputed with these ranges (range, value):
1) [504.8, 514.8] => 137.9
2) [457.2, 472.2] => 191.8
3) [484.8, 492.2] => 82.08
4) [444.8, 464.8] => 206.3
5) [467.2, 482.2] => 155.8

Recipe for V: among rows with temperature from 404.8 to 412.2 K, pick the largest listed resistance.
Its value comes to 267.2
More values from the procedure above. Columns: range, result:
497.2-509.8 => 133.8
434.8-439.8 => 205.5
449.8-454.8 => 204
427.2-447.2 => 237.2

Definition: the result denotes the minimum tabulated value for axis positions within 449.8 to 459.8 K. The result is 191.8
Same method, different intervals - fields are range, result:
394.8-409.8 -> 234.6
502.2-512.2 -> 131.5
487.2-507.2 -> 73.6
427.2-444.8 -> 182.5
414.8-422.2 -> 223.8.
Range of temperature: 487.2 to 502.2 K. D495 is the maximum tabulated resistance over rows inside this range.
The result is 113.6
